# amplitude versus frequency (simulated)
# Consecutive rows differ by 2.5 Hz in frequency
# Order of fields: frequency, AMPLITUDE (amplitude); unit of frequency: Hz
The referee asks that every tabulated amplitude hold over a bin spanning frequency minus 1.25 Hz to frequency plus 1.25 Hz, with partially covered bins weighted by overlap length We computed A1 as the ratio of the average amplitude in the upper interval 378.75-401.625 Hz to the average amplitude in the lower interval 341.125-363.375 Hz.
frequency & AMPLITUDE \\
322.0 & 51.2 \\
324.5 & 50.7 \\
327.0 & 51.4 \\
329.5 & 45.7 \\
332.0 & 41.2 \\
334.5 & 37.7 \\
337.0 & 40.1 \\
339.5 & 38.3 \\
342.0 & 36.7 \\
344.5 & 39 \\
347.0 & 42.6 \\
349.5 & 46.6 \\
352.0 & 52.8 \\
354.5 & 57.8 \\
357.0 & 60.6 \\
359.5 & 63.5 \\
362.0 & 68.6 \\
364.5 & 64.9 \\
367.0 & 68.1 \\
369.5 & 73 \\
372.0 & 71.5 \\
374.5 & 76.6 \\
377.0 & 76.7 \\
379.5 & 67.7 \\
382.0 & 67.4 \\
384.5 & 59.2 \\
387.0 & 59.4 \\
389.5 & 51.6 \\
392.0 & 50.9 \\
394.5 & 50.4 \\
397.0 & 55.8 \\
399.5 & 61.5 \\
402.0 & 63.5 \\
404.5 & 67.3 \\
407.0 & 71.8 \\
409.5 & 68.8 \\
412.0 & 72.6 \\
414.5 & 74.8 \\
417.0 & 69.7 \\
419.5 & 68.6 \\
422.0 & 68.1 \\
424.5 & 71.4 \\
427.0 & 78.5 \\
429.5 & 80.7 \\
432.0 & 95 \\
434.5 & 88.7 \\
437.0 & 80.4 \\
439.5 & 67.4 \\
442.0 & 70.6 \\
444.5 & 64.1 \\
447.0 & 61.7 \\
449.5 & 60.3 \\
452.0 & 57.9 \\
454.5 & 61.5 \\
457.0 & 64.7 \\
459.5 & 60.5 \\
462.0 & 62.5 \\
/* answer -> 1.11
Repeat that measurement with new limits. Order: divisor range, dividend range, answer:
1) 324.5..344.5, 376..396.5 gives 1.43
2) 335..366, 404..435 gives 1.48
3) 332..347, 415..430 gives 1.86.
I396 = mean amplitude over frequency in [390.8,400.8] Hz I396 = 54.7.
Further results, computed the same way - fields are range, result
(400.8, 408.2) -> 67.5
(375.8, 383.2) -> 70.6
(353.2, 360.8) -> 60.6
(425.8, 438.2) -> 84.7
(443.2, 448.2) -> 63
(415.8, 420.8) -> 69.1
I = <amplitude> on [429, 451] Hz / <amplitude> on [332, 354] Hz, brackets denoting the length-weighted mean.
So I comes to 1.7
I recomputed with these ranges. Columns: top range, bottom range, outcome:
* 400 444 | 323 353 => 1.69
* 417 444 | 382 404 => 1.33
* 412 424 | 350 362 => 1.20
